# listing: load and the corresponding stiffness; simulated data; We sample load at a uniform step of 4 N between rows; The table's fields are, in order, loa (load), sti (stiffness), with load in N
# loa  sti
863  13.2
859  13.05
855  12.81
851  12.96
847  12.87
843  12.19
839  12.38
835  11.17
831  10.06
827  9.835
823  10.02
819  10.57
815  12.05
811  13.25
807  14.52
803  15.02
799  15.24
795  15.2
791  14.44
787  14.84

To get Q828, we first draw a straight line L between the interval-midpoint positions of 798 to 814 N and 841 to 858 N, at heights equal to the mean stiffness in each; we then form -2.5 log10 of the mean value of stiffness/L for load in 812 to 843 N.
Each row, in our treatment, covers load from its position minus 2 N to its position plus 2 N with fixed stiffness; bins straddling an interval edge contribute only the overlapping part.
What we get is 0.22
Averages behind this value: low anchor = 14.3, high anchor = 12.7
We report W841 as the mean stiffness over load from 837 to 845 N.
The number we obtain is 12.3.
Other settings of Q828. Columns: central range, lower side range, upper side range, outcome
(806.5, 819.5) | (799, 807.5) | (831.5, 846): 0.121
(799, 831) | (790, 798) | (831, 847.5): 0.111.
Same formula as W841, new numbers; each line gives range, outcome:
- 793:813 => 14.6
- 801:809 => 14.8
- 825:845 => 11.1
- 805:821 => 12.6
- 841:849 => 12.5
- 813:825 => 10.9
